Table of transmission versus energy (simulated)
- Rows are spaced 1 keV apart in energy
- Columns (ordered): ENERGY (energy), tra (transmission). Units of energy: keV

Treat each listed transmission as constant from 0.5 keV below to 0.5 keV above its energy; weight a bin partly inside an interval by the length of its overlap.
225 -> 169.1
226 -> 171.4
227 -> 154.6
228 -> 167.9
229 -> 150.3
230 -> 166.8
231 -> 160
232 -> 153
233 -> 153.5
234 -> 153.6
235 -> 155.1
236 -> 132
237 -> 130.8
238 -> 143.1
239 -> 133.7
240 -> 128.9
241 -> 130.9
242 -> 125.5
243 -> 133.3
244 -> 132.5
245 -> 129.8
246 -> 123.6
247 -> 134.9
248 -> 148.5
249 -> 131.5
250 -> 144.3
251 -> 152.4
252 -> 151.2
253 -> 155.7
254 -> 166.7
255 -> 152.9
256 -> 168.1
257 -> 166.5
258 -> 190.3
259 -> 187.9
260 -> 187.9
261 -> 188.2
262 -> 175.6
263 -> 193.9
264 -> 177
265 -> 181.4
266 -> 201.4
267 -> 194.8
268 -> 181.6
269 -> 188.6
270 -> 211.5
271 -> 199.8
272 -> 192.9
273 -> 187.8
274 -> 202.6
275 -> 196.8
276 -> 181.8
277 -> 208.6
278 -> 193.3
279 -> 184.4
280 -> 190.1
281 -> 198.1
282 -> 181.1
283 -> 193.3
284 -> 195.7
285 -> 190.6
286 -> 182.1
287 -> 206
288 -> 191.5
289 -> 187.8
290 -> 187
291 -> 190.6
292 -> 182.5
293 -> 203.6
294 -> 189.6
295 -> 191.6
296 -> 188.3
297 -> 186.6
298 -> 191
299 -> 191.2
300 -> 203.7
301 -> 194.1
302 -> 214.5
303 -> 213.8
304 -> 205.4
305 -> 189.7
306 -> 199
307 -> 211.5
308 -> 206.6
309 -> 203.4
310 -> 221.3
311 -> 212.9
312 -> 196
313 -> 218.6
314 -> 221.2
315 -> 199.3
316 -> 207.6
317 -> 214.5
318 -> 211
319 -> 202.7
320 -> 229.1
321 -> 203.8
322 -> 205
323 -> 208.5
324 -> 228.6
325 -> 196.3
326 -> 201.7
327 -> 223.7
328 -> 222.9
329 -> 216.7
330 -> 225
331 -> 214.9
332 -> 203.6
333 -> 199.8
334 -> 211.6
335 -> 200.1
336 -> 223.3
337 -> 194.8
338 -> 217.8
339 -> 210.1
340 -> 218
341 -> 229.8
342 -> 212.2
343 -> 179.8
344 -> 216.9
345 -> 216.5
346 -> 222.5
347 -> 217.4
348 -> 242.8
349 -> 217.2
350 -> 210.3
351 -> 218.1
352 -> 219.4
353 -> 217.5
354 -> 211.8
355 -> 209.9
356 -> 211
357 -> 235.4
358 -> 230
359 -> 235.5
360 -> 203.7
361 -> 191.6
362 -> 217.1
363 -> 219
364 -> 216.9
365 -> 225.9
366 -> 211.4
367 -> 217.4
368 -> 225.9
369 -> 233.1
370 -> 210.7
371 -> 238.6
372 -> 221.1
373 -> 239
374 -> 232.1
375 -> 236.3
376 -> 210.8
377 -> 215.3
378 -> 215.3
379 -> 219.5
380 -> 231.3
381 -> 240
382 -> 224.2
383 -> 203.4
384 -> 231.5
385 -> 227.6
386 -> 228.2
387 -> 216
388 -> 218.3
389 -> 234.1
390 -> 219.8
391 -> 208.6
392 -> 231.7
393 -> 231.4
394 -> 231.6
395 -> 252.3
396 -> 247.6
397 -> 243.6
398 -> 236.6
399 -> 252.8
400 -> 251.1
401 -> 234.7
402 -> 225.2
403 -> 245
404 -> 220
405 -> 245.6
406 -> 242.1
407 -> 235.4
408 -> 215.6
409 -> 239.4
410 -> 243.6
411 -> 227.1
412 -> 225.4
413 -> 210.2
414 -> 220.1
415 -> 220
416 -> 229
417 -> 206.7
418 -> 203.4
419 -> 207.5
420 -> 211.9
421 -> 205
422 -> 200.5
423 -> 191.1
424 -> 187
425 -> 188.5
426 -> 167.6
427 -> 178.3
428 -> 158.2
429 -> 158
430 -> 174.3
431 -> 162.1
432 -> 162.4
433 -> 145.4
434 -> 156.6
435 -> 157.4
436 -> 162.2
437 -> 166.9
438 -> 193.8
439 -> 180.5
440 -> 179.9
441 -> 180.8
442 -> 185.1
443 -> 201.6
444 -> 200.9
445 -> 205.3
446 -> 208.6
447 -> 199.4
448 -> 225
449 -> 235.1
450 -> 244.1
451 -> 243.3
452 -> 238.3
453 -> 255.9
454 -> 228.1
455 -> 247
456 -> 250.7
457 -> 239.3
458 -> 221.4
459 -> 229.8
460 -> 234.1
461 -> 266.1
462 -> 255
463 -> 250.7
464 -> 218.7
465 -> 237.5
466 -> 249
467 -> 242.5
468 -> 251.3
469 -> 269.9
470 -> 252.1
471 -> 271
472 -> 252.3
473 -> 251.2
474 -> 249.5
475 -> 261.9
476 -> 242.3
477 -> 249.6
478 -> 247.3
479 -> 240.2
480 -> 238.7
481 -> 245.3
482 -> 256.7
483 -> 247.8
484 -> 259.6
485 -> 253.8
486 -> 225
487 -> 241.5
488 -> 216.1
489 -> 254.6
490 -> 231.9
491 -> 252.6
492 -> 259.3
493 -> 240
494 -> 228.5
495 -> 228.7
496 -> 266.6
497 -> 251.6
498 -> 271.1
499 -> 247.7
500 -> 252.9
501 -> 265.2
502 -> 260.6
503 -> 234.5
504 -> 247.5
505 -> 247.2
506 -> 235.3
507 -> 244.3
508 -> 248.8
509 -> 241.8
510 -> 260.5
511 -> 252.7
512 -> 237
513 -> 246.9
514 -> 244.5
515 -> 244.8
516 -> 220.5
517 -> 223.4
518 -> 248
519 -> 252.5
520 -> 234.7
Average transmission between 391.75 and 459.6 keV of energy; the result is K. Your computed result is 212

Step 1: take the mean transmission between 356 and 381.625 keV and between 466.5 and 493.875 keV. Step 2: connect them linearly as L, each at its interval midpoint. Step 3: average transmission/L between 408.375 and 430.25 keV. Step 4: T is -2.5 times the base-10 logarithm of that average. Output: 0.155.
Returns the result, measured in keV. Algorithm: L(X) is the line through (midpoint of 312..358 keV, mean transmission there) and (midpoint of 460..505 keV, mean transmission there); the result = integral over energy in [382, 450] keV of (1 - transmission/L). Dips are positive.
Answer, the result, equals 6.8 keV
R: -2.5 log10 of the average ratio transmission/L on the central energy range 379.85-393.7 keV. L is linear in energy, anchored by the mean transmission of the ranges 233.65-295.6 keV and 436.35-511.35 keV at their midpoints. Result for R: -0.07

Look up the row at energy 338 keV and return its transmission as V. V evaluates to 217.8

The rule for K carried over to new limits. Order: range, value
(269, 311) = 196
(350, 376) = 221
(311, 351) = 213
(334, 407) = 224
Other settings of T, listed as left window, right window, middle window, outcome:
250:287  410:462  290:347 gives -0.090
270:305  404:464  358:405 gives -0.117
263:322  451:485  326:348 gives -0.016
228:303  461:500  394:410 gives -0.086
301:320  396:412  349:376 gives 0.019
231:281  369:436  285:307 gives -0.090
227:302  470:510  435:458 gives 0.109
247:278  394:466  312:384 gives -0.105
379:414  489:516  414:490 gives 0.099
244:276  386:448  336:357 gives -0.126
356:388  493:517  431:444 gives 0.327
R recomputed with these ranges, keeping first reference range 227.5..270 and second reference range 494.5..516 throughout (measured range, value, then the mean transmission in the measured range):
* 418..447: 0.22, 182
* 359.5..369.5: -0.09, 216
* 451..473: -0.06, 246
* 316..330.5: -0.16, 213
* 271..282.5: -0.15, 193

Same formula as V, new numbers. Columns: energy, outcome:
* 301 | 194.1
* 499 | 247.7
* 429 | 158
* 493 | 240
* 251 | 152.4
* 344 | 216.9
